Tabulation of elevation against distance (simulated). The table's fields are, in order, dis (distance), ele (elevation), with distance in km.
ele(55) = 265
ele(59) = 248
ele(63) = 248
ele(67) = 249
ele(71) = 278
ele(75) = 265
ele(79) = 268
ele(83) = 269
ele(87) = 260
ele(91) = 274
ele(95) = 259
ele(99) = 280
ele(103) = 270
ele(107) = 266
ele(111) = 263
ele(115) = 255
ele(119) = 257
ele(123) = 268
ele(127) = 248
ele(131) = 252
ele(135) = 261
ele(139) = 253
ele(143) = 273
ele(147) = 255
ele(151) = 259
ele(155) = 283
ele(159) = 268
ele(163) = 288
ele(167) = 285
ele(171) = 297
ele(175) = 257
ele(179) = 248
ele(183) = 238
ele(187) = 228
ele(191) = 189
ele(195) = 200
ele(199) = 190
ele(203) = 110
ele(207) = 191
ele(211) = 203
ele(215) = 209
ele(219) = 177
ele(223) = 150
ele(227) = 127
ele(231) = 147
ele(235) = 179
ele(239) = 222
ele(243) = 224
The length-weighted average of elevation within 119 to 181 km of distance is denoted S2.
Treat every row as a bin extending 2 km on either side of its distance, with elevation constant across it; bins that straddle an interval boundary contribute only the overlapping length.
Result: 266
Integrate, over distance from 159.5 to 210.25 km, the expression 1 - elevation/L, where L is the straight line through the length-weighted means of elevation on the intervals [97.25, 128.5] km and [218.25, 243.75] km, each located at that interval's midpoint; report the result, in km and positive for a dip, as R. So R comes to -4.27 km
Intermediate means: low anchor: 263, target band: 227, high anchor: 173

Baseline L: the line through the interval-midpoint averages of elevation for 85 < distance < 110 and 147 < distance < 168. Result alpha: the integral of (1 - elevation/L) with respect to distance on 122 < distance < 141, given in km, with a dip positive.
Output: 1.10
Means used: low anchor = 268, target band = 256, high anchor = 274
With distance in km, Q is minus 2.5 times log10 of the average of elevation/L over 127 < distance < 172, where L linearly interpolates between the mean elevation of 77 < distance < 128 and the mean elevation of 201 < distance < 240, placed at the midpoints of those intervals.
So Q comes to -0.19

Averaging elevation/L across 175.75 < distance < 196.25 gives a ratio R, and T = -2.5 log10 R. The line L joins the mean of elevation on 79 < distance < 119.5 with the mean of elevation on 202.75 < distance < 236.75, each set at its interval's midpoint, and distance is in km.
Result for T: -0.14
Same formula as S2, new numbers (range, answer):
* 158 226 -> 217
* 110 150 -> 258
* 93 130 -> 263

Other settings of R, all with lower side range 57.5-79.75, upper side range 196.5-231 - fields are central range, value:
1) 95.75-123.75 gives -3.8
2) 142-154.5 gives -3.3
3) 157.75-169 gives -4.6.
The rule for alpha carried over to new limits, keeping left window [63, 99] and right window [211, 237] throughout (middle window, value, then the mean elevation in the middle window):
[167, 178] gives -3.9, 276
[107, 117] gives -0.7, 260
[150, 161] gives -2.9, 271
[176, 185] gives -2.1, 245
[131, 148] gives -2.6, 260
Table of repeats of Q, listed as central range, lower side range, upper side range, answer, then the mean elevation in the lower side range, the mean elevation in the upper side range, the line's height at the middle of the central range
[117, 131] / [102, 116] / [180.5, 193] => -0.01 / 264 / 220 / 255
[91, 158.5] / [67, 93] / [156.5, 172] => 0.05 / 267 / 284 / 276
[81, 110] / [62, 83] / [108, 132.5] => -0.03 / 263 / 258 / 260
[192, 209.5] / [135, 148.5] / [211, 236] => 0.11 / 261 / 167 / 193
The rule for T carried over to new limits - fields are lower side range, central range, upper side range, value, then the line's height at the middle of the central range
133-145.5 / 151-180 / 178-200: -0.16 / 237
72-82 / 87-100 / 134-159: -0.01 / 267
